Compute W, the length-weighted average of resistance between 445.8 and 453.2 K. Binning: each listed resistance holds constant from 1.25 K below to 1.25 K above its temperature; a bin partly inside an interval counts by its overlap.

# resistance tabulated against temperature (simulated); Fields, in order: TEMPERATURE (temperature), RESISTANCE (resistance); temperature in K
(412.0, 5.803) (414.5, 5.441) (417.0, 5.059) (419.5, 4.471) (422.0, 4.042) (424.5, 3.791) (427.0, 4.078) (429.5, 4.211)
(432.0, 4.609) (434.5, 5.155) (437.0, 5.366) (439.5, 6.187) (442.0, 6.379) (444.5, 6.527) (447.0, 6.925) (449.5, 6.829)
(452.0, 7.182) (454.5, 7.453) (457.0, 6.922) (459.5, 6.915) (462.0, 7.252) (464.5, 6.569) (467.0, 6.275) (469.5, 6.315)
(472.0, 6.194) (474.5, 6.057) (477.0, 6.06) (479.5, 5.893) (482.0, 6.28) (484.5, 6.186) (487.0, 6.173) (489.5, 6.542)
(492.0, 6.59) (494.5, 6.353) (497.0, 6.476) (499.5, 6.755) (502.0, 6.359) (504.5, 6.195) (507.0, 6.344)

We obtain 6.98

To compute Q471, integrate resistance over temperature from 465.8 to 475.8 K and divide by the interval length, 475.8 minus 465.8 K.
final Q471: 6.21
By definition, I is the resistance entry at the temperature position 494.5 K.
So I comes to 6.353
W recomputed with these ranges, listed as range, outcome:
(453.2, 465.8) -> 7.02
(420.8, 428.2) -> 3.97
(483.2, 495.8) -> 6.37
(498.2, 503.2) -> 6.56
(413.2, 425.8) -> 4.56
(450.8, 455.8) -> 7.31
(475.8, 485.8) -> 6.11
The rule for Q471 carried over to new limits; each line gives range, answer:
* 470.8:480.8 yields 6.05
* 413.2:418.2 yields 5.26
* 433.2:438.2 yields 5.25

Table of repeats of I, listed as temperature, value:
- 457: 6.922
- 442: 6.379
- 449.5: 6.829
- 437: 5.366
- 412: 5.803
